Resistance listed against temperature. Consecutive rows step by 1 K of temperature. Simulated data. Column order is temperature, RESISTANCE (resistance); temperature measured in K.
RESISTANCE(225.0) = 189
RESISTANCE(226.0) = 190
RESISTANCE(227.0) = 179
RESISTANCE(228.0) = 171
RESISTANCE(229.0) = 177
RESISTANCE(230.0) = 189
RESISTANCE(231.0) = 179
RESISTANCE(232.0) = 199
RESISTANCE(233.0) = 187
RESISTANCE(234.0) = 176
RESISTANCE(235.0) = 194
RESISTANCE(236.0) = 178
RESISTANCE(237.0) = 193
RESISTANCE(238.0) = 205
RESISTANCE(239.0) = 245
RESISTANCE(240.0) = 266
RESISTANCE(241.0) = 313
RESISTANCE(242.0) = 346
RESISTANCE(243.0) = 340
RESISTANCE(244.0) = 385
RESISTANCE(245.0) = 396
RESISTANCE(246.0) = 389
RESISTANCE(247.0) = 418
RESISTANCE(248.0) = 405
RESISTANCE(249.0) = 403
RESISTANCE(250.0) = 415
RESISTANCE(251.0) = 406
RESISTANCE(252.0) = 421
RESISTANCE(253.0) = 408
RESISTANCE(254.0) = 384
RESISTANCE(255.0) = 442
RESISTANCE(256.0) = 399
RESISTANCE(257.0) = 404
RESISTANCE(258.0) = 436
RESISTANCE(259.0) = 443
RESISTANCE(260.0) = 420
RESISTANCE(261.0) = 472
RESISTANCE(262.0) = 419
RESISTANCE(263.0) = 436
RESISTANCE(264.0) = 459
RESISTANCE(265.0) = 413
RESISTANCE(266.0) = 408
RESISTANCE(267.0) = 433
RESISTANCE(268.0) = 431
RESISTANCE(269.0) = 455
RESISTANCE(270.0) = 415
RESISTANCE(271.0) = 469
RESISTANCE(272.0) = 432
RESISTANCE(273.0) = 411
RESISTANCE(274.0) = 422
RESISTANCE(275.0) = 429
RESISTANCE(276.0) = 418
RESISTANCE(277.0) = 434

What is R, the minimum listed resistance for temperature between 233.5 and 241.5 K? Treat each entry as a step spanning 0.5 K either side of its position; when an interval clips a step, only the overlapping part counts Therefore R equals 176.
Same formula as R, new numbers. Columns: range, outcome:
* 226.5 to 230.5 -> 171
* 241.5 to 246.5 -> 340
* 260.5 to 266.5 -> 408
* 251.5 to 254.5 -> 384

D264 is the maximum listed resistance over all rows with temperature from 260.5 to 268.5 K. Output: 472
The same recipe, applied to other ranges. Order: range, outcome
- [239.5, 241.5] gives 313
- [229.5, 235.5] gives 199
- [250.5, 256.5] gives 442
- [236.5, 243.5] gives 346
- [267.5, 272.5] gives 469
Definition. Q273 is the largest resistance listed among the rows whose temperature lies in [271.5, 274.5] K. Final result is 432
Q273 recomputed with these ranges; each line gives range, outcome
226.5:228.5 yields 179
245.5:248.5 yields 418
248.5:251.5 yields 415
